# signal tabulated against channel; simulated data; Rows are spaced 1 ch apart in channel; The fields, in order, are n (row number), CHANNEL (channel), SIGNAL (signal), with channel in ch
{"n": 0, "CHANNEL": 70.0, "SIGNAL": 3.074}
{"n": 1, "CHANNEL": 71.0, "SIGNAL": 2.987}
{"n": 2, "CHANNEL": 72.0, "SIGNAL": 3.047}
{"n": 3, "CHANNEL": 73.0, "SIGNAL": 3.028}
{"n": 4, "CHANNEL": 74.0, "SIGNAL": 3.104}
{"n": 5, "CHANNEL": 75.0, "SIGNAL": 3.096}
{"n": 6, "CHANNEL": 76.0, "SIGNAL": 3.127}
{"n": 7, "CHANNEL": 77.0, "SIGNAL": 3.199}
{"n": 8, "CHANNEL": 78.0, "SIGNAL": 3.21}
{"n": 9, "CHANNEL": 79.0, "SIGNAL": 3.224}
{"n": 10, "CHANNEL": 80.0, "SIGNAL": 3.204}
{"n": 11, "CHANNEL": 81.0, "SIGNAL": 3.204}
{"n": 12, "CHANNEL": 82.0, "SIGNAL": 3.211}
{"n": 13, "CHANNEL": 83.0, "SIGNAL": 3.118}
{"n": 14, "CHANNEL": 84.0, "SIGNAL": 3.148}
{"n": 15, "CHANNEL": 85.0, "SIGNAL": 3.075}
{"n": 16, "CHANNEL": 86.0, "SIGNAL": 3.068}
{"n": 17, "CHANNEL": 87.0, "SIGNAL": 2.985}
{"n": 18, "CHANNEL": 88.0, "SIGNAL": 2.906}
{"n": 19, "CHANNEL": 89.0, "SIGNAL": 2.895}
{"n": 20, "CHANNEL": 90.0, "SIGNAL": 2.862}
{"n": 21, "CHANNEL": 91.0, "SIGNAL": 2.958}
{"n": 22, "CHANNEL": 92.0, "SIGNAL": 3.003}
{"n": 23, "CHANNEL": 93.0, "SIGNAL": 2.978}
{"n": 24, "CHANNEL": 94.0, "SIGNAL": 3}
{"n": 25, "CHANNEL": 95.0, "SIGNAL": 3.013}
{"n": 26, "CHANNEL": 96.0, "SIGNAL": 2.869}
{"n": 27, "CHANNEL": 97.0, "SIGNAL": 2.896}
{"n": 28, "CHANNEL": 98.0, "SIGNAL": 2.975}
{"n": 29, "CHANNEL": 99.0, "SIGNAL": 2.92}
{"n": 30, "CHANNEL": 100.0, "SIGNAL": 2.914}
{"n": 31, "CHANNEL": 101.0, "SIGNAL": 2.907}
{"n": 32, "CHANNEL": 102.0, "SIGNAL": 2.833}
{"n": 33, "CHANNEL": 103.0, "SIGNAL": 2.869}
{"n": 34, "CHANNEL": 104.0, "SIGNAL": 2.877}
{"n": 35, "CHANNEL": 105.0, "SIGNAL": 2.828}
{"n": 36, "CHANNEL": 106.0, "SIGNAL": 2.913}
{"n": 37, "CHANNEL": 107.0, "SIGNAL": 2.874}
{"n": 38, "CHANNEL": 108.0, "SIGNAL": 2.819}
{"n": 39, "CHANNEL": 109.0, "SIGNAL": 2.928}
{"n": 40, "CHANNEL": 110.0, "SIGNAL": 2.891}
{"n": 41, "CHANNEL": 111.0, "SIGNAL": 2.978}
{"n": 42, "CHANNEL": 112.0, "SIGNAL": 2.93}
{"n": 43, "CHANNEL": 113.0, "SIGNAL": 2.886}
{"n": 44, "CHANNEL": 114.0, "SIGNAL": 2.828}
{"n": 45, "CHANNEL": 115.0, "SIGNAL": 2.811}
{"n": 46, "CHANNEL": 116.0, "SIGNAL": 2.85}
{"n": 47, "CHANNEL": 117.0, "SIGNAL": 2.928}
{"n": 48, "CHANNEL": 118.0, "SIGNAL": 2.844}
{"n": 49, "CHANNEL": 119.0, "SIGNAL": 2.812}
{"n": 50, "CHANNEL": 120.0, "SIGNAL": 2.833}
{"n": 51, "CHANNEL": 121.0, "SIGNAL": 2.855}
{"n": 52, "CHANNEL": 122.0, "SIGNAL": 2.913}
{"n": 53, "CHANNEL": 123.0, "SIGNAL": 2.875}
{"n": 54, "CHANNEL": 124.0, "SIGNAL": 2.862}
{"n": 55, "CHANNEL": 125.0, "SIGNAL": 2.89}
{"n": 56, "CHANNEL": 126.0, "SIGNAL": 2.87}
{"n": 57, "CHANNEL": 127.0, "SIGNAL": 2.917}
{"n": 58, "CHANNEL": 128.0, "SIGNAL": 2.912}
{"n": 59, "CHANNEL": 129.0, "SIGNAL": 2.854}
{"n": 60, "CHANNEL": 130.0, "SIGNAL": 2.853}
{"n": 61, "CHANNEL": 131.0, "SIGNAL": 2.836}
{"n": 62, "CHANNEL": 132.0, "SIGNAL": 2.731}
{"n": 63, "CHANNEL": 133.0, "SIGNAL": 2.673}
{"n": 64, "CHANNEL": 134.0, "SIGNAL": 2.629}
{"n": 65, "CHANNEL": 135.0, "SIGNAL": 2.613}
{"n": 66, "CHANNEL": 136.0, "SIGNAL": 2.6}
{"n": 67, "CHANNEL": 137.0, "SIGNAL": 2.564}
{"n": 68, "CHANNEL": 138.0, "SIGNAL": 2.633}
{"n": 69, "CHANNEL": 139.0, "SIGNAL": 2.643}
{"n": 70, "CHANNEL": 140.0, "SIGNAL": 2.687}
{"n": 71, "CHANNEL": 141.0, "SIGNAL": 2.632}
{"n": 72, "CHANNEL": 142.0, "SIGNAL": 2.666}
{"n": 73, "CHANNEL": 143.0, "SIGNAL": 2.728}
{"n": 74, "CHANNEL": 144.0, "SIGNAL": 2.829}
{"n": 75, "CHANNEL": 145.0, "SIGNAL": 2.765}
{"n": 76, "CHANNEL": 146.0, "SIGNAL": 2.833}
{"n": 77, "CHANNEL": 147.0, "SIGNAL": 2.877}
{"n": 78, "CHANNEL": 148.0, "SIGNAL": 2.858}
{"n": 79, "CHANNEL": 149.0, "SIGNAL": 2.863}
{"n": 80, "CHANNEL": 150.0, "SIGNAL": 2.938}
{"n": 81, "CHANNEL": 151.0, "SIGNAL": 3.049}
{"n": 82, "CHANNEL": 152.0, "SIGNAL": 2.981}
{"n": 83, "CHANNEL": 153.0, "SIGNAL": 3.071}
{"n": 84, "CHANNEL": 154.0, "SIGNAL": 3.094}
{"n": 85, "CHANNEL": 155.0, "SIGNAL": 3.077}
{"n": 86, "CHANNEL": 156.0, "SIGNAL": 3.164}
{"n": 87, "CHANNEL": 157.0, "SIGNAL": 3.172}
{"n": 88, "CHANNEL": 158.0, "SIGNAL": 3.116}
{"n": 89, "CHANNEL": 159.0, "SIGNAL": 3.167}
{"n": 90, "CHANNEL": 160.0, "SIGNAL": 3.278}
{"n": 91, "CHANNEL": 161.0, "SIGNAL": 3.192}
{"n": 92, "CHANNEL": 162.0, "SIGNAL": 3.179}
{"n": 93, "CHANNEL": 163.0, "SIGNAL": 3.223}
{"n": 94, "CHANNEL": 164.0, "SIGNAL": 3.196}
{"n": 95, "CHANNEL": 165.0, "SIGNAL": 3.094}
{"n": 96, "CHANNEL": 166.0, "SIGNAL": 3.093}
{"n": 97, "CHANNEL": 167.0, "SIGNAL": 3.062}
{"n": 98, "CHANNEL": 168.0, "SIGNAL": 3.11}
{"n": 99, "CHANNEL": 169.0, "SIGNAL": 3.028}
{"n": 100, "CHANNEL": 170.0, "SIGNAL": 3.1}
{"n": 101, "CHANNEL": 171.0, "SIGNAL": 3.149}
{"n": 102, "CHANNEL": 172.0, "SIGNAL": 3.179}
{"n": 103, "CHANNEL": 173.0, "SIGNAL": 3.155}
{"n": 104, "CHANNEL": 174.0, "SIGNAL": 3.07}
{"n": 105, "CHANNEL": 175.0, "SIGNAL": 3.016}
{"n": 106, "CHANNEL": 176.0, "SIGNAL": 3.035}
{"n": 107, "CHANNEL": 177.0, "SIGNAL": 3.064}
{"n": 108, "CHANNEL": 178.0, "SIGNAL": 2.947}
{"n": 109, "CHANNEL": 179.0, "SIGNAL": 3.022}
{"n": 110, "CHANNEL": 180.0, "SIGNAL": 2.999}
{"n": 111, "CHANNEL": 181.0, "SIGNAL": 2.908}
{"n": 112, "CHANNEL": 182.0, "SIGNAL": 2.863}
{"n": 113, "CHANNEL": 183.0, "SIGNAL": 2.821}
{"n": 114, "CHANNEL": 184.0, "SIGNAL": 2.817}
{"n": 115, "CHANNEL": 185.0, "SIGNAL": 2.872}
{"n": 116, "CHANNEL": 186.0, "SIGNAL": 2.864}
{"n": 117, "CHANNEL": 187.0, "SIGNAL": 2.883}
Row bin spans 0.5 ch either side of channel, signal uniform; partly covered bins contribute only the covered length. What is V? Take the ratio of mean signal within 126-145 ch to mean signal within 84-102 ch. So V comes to 0.92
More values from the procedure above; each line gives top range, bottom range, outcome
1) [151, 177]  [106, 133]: 1.09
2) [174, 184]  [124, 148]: 1.08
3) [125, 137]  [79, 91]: 0.90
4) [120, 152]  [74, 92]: 0.90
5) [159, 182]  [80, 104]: 1.04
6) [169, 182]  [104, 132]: 1.06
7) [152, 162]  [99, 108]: 1.09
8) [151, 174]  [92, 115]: 1.08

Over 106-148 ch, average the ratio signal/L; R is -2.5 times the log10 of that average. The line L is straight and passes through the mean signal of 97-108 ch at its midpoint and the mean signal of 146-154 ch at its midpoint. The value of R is 0.04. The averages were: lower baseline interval 2.89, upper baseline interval 2.95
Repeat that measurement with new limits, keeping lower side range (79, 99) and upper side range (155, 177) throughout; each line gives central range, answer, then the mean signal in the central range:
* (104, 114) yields 0.06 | 2.89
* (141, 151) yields 0.10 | 2.82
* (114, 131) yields 0.07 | 2.87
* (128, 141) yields 0.15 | 2.7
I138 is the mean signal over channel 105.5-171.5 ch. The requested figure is 2.91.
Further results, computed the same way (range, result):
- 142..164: 3.02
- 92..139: 2.85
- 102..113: 2.89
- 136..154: 2.8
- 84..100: 2.96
